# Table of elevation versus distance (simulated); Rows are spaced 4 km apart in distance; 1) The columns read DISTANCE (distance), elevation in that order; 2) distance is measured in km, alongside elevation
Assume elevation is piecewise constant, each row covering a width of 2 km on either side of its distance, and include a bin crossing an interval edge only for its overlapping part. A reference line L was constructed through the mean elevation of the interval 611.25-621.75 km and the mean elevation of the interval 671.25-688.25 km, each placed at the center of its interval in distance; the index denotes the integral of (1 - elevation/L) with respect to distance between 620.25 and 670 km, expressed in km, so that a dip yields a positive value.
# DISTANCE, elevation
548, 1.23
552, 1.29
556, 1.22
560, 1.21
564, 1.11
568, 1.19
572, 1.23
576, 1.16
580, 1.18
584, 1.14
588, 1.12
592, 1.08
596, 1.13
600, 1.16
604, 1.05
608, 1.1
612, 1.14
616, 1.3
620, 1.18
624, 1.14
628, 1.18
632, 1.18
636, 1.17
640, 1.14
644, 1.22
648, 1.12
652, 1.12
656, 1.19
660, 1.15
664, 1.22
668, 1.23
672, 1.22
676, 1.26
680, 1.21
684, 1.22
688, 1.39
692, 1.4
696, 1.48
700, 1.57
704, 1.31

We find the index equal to 2.4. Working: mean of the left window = 1.22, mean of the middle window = 1.17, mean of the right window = 1.25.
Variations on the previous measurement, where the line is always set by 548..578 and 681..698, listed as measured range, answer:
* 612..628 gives 1.0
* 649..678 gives 2.9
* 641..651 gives 1.1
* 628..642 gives 1.4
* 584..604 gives 2.0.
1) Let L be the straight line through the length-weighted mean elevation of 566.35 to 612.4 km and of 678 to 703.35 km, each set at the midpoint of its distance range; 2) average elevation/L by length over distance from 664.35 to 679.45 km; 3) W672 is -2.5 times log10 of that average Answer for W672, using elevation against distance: 0.08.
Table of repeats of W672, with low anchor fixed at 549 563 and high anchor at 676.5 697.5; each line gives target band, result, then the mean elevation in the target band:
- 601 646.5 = 0.106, 1.16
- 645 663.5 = 0.133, 1.16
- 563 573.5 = 0.053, 1.18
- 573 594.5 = 0.101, 1.14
